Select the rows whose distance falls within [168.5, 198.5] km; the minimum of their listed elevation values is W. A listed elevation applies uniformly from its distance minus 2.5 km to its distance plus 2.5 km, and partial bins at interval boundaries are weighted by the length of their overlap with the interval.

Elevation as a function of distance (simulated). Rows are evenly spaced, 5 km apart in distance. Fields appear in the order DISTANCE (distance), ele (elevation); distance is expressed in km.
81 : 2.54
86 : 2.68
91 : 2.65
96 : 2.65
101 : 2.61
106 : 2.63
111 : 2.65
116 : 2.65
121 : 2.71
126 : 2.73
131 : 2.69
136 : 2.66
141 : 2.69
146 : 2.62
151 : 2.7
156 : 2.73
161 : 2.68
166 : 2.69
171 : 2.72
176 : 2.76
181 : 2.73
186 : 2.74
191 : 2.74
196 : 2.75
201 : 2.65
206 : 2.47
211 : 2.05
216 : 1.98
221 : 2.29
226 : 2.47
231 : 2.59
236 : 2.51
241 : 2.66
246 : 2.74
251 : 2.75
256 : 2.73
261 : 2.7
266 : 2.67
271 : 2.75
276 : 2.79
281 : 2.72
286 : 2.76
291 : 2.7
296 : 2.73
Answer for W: 2.72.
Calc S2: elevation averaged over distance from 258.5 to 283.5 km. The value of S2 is 2.73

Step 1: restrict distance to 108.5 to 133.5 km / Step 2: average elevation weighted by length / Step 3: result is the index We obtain 2.69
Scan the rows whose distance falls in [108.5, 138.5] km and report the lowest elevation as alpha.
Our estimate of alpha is 2.65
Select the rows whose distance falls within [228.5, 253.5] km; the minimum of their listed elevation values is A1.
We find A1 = 2.51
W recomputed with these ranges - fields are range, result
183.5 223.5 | 1.98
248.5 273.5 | 2.67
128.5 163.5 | 2.62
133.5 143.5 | 2.66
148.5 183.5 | 2.68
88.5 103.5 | 2.61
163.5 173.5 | 2.69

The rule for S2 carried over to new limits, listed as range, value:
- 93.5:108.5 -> 2.63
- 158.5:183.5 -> 2.72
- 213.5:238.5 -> 2.37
